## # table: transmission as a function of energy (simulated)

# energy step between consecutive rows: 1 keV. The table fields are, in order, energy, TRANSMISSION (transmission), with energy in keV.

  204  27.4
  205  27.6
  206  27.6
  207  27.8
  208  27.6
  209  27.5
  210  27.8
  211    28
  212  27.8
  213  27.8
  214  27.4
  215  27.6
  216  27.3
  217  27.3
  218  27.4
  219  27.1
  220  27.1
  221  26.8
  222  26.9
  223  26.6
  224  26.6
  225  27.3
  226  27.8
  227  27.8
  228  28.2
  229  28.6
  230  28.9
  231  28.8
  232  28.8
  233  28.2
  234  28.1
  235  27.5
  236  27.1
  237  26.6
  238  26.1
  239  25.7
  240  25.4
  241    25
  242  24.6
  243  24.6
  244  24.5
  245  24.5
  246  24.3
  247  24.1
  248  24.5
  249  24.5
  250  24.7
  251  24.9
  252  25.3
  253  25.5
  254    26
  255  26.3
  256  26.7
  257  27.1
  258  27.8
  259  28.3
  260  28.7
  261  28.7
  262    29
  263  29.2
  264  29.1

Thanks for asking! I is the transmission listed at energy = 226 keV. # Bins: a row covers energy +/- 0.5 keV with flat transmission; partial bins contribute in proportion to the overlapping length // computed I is 27.8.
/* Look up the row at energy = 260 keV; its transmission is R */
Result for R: 28.7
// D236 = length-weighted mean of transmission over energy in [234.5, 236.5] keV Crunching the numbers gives 27.3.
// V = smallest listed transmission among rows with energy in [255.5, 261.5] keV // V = 26.7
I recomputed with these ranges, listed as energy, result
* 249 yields 24.5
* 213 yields 27.8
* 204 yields 27.4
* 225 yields 27.3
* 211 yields 28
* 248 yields 24.5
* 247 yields 24.1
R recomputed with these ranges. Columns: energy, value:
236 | 27.1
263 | 29.2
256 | 26.7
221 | 26.8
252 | 25.3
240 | 25.4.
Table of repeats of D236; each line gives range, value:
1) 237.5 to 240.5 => 25.7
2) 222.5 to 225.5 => 26.8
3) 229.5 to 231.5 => 28.9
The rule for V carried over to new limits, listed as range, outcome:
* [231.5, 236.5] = 27.1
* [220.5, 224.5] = 26.6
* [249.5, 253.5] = 24.7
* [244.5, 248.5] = 24.1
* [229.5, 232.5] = 28.8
